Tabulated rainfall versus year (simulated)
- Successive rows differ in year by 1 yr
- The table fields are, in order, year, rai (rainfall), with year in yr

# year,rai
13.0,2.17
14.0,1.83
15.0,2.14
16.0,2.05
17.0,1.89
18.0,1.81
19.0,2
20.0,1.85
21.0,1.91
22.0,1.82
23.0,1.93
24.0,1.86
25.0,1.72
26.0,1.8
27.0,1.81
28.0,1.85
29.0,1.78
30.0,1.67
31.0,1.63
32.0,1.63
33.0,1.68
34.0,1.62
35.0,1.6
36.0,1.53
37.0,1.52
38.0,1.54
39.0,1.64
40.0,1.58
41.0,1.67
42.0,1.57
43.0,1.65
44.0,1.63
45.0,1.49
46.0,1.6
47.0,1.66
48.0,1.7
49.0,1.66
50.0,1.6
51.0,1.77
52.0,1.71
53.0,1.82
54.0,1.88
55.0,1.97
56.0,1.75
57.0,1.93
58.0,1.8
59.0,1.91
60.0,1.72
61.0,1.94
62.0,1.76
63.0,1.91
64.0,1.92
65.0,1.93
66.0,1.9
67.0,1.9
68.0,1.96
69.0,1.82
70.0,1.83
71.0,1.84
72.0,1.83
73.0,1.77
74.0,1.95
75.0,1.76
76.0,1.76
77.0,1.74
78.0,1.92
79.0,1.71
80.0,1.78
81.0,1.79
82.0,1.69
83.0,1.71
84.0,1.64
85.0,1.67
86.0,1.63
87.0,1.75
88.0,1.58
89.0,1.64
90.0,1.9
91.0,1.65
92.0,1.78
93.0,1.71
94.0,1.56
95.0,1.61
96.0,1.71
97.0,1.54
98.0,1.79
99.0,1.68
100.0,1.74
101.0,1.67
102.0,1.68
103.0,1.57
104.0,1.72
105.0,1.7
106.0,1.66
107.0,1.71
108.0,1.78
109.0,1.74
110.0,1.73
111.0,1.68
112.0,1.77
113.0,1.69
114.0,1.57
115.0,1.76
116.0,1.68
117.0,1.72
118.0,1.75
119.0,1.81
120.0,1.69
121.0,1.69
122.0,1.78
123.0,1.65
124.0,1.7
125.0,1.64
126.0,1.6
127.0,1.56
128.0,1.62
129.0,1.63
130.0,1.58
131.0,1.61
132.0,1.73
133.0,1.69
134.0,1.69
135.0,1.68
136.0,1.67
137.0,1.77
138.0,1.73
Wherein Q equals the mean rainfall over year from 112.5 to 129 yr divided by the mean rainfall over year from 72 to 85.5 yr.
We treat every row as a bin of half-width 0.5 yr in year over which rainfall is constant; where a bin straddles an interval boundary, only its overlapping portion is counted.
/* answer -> 0.95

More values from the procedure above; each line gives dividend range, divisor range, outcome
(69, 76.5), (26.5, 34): 1.06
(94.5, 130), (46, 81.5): 0.93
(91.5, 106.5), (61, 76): 0.90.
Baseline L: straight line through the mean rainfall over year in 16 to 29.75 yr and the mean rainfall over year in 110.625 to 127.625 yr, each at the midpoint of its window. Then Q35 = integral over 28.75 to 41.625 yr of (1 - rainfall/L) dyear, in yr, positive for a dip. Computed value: 1.5 yr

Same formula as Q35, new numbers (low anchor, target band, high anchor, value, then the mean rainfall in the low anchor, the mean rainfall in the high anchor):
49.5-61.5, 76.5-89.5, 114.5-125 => 0.5 yr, 1.82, 1.72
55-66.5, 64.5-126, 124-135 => 0.7 yr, 1.87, 1.64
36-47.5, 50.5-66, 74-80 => -1.5 yr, 1.59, 1.79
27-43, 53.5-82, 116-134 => -3.3 yr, 1.64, 1.67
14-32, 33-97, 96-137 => 1.4 yr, 1.85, 1.69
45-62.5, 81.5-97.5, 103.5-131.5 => 0.5 yr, 1.77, 1.69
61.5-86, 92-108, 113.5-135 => 0.6 yr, 1.81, 1.67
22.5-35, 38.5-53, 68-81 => 1.0 yr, 1.74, 1.81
